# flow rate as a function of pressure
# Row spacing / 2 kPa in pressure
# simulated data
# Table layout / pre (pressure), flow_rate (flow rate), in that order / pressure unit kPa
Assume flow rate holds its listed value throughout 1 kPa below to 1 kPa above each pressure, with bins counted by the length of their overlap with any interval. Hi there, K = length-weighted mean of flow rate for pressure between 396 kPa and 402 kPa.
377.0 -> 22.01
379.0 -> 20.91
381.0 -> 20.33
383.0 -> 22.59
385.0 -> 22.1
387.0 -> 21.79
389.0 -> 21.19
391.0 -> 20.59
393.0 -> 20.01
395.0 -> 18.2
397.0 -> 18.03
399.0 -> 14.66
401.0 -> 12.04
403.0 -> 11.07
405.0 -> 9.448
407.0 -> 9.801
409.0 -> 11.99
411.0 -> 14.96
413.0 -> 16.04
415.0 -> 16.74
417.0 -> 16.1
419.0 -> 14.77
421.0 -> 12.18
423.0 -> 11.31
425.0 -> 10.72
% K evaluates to 14.9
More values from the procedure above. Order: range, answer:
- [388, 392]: 20.9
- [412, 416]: 16.4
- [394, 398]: 18.1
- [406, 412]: 12.3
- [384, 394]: 21.1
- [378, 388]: 21.5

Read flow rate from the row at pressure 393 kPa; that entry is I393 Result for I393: 20.01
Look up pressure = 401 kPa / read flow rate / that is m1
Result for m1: 12.04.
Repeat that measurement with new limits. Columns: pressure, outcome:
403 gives 11.07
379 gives 20.91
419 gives 14.77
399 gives 14.66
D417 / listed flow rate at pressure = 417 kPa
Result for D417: 16.1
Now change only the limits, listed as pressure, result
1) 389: 21.19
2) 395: 18.2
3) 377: 22.01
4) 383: 22.59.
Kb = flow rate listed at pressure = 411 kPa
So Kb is 14.96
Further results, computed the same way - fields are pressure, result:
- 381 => 20.33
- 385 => 22.1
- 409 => 11.99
